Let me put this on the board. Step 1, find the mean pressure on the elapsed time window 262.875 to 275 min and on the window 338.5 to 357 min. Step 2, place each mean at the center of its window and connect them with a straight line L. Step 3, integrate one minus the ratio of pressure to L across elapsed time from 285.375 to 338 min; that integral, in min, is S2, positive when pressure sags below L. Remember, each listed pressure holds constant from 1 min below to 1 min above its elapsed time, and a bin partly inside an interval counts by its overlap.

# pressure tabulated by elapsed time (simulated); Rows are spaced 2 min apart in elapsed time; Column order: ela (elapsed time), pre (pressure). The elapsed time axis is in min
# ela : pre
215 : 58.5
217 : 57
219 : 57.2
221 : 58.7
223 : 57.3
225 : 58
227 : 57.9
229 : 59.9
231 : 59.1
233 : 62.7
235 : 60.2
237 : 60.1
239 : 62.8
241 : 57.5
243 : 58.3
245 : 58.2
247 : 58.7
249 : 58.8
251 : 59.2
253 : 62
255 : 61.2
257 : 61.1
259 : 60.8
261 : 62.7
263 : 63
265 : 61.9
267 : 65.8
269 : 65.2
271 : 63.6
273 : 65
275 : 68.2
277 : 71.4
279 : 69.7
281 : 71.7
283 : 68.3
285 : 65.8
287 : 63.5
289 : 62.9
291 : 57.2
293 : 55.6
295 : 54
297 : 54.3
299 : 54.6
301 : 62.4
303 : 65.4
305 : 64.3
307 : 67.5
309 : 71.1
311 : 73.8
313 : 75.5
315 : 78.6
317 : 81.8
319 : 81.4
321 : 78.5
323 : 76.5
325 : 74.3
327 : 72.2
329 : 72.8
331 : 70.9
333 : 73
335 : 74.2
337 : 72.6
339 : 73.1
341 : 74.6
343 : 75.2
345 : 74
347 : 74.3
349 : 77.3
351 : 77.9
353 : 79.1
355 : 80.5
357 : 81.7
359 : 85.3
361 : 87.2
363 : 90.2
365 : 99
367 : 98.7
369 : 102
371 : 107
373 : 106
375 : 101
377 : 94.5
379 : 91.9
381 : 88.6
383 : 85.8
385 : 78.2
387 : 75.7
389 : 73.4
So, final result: 1.8 min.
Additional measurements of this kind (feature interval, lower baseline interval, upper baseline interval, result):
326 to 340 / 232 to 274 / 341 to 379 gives 1.5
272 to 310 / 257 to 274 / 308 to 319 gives 3.4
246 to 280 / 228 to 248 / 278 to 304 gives -1.5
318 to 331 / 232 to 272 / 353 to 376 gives 1.0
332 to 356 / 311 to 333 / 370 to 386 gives 2.2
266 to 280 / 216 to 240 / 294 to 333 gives -0.4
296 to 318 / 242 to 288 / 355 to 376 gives 2.5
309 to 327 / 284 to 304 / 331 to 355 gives -2.6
